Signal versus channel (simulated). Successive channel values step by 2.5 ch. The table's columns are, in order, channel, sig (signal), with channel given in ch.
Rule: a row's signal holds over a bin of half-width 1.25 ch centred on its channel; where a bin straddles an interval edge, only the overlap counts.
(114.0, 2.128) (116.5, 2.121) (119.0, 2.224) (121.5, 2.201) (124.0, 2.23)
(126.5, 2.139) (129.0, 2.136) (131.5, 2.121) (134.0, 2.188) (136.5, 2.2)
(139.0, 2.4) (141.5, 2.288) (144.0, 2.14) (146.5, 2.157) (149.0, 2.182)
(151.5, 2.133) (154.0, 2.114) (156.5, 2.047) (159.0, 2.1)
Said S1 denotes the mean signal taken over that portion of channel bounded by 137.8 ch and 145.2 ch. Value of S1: 2.28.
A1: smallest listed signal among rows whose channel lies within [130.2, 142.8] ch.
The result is 2.121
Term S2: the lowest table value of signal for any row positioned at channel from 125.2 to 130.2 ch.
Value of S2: 2.136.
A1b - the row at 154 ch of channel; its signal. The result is 2.114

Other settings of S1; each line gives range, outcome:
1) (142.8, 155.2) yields 2.15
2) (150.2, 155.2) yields 2.12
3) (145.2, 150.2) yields 2.17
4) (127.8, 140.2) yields 2.21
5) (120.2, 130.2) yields 2.18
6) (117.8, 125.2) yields 2.22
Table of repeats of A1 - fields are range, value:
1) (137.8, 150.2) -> 2.14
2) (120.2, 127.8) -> 2.139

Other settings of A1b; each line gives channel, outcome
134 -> 2.188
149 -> 2.182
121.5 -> 2.201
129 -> 2.136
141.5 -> 2.288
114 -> 2.128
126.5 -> 2.139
